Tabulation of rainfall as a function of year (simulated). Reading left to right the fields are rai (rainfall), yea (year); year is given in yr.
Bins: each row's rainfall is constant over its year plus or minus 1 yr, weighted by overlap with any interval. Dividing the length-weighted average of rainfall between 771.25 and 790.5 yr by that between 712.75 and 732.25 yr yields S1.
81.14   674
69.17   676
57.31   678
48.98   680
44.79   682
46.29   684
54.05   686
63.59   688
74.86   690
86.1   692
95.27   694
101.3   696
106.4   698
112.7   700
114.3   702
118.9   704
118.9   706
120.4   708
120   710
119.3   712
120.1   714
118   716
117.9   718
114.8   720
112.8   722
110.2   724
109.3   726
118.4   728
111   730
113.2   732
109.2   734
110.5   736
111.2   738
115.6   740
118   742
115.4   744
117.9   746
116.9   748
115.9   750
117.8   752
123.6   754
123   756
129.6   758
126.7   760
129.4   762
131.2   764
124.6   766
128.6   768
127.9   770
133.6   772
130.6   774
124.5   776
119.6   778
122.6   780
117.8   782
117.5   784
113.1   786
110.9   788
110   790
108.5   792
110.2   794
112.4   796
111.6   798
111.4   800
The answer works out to 1.05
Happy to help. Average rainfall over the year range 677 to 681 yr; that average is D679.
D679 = 53.1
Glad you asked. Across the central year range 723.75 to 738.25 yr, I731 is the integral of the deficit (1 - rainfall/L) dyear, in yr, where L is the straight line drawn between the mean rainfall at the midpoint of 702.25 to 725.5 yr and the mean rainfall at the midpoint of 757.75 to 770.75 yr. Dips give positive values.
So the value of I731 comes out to 1.10 yr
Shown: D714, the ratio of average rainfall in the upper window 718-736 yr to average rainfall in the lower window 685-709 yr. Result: 1.16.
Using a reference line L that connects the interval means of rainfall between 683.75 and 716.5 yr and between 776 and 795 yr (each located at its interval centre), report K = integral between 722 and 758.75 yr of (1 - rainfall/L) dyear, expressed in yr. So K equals -2.9 yr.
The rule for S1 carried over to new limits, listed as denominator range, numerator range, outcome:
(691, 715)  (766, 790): 1.10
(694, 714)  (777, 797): 1.00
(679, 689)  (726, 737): 2.18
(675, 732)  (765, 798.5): 1.23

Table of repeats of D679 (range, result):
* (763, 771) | 128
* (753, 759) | 125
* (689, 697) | 89.4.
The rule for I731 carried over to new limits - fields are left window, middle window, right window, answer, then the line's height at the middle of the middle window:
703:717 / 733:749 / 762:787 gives 1.0 yr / 122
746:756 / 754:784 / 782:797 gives -2.7 yr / 116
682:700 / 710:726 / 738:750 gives -3.0 yr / 97.7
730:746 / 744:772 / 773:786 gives -1.6 yr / 117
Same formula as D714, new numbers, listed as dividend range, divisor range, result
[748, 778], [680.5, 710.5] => 1.39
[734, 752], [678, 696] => 1.74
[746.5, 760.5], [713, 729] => 1.06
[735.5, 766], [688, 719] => 1.11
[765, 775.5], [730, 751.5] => 1.13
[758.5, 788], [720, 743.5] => 1.10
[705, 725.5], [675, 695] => 1.83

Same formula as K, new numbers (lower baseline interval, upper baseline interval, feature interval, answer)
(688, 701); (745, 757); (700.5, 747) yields -3.9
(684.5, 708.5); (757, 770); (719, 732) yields -0.4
